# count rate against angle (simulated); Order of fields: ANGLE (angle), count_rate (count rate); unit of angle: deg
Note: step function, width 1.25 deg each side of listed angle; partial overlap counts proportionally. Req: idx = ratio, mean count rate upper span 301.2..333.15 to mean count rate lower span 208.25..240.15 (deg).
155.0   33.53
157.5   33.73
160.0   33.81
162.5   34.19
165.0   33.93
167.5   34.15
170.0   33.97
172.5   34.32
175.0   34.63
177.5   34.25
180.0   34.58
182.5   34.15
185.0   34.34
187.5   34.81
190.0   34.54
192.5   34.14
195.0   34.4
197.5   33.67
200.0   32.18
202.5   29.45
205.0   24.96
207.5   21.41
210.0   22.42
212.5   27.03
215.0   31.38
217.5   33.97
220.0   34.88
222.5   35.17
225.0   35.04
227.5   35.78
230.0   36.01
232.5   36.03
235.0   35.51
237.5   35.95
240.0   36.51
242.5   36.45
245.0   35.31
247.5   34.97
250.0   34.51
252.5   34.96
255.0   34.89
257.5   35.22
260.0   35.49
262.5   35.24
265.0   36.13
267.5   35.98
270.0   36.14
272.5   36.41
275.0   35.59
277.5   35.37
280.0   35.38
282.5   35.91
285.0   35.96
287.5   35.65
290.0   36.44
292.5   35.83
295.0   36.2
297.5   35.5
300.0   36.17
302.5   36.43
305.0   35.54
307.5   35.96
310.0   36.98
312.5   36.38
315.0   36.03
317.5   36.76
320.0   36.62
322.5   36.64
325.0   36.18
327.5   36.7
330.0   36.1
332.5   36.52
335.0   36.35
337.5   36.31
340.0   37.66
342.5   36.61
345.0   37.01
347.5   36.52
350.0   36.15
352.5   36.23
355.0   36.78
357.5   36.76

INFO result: 1.1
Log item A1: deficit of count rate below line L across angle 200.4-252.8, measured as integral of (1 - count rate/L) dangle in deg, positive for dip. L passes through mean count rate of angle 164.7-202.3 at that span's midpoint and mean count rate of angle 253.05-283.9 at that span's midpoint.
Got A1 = 3.25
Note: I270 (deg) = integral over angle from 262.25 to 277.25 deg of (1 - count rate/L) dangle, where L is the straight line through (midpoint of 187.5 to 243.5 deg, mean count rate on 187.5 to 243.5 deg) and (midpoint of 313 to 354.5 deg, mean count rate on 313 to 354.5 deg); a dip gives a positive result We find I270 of -0.7 deg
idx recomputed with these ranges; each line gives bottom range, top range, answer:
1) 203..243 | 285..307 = 1.11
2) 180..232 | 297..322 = 1.13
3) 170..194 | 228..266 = 1.03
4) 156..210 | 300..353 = 1.12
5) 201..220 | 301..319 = 1.31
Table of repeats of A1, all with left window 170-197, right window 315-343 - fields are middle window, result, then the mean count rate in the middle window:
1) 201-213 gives 3.3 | 25.1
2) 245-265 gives 0.2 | 35.1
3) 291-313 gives 0.0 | 36.1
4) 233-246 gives -0.3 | 36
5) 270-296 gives 0.0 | 35.9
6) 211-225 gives 0.9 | 32.5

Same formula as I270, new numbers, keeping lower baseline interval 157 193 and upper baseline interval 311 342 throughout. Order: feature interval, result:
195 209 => 2.4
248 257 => 0.1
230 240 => -0.2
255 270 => 0.0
